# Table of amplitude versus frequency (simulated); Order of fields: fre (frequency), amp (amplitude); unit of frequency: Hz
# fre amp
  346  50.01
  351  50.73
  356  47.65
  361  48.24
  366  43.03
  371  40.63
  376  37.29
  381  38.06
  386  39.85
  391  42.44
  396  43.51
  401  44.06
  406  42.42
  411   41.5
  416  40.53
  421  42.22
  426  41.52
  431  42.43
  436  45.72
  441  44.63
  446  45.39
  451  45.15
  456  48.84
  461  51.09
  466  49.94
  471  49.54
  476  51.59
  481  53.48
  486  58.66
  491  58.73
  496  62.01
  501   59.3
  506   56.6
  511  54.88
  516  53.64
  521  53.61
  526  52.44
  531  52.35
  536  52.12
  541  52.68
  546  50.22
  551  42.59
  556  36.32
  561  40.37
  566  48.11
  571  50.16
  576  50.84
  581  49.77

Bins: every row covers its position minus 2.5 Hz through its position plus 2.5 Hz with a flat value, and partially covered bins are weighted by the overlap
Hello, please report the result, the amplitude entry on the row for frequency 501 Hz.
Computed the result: 59.3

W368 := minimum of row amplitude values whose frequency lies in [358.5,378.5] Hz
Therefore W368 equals 37.29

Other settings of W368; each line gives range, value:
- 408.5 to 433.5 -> 40.53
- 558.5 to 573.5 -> 40.37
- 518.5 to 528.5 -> 52.44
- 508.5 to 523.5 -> 53.61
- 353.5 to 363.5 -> 47.65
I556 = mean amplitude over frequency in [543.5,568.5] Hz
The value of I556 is 43.5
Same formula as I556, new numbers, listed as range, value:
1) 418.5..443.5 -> 43.3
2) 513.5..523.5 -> 53.6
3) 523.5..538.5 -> 52.3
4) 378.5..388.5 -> 39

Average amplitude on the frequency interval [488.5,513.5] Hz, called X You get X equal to 58.3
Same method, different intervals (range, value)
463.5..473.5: 49.7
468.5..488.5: 53.3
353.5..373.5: 44.9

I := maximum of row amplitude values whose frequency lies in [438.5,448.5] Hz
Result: 45.39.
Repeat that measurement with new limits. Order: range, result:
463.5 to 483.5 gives 53.48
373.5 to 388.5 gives 39.85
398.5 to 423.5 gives 44.06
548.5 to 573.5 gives 50.16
